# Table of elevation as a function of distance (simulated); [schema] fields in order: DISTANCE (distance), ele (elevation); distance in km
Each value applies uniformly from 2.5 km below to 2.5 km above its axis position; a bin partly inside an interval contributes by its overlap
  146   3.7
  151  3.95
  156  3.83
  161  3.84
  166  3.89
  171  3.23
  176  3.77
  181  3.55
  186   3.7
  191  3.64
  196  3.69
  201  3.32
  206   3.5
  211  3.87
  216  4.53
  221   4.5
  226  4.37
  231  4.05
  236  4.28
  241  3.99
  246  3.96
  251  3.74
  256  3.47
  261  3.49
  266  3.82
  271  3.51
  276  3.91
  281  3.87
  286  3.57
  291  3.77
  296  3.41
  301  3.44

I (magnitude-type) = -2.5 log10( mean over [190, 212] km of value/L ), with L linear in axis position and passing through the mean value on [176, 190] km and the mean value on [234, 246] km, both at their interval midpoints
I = 0.06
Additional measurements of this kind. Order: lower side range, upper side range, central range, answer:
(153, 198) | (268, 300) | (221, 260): -0.09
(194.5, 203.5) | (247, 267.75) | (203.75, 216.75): -0.11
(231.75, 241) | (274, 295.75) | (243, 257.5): 0.08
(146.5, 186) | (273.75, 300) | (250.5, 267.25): 0.03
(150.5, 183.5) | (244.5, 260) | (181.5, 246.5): -0.07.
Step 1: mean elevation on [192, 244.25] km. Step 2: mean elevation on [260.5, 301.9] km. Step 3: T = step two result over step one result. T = 0.91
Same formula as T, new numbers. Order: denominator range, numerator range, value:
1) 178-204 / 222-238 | 1.19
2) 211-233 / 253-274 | 0.83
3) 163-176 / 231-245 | 1.14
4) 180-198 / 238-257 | 1.05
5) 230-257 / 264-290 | 0.95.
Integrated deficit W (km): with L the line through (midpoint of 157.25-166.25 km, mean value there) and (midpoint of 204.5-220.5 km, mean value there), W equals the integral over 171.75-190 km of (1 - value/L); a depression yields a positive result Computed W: 1.41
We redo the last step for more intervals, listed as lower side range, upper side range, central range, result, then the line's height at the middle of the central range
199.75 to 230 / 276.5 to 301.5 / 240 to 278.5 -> 0.8 km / 3.81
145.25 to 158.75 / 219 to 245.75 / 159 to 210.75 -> 4.8 km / 3.99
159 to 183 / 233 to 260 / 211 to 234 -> -3.1 km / 3.8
